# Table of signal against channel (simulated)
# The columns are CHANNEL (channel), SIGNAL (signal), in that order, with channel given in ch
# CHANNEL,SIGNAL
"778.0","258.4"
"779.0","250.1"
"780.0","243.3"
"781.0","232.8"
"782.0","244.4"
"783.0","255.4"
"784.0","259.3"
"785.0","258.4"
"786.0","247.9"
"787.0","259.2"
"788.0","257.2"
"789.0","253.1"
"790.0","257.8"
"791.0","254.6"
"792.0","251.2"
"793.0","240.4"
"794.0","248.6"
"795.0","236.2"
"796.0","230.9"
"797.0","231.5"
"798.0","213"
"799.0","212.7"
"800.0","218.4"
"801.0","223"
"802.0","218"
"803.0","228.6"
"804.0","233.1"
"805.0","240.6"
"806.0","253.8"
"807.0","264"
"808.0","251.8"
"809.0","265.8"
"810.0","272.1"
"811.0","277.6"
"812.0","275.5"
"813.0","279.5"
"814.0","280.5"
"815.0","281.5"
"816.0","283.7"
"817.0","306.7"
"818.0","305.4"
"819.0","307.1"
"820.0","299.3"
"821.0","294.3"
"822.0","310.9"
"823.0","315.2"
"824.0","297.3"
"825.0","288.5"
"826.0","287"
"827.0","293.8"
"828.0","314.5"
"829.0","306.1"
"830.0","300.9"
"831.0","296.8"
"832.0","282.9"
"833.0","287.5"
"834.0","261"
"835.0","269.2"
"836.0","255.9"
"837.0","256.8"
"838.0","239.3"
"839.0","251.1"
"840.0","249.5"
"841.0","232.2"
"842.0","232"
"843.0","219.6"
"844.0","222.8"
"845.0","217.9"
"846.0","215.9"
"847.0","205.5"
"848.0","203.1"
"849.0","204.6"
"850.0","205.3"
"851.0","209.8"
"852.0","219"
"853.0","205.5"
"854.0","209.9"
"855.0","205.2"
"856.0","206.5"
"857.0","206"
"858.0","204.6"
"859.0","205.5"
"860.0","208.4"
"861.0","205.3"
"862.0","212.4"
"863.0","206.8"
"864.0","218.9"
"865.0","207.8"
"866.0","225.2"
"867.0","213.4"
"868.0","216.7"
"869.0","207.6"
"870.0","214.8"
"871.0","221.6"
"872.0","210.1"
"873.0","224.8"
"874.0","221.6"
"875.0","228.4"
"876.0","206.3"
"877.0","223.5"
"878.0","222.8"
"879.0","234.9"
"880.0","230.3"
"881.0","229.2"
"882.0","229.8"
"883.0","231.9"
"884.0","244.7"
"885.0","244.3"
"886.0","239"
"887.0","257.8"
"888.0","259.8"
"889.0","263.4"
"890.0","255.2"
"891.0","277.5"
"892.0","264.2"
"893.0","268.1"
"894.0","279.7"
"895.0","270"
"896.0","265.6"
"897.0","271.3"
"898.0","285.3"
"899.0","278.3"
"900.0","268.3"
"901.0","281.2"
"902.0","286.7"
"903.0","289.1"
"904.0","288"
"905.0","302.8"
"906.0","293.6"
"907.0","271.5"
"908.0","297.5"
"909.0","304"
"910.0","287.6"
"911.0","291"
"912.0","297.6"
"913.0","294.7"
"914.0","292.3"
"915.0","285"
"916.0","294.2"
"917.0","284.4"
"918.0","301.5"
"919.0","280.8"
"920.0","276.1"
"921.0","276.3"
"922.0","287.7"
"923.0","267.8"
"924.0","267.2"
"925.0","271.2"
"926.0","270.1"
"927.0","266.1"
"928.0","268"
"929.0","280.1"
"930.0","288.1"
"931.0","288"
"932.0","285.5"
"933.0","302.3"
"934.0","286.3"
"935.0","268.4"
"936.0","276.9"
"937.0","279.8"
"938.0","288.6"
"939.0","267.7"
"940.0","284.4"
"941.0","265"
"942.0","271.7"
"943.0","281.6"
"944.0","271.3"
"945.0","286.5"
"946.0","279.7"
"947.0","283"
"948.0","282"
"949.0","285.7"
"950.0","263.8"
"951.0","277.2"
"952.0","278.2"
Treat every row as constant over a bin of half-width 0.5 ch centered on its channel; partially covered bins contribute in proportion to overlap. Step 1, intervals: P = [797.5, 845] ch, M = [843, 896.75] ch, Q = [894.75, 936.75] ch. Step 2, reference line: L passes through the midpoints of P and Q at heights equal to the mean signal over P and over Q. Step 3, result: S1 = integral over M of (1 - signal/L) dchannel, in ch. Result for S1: 9.6 ch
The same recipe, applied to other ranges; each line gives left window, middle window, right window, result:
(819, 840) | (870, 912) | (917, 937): 3.4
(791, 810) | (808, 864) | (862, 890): -4.8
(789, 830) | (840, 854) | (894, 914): 3.0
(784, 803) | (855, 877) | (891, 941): 4.3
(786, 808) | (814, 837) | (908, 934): -3.9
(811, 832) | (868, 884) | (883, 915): 3.3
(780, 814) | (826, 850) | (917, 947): 0.4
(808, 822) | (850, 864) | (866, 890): 2.3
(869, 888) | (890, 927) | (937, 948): -4.4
